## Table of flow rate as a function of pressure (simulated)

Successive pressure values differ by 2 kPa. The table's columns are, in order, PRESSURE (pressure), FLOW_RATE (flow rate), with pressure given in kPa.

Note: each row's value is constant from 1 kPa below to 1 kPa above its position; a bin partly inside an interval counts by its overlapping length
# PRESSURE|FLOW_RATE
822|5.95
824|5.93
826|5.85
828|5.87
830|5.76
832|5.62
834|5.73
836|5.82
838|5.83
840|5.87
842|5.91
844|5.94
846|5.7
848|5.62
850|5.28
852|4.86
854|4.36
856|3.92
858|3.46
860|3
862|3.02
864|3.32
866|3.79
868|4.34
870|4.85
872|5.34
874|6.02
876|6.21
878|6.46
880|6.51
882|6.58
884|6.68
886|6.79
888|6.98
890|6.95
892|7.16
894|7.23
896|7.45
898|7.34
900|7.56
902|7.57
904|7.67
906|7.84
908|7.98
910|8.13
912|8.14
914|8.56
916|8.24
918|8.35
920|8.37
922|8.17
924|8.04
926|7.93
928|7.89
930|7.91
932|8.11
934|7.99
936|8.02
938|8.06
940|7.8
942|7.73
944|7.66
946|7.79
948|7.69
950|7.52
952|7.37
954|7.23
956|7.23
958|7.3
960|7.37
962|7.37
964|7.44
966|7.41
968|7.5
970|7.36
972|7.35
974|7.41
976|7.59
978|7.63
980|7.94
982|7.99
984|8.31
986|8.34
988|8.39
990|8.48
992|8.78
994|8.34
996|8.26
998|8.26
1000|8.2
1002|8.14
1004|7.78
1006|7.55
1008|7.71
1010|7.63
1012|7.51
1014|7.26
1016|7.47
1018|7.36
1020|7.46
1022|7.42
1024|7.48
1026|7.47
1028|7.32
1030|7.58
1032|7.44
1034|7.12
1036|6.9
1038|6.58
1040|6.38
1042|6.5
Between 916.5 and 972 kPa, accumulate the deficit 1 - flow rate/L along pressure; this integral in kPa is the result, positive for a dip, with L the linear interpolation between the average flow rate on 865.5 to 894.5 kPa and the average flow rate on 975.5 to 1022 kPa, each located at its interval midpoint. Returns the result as -5.0 kPa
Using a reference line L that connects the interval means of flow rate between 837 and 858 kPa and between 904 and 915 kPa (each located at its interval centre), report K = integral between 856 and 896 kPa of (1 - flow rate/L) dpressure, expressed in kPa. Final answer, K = 6.8 kPa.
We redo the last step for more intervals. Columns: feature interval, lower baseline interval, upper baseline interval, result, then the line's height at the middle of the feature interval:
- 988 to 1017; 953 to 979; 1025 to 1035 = -2.3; 7.39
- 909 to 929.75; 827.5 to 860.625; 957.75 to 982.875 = -5.0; 6.59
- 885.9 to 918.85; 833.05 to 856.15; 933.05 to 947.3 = -3.6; 6.91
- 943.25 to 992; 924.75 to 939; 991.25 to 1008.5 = 2.3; 8.05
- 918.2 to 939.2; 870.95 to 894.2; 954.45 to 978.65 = -3.1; 7.02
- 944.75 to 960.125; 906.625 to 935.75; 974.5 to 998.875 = 1.3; 8.15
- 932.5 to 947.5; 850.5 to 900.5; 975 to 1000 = -1.7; 7.09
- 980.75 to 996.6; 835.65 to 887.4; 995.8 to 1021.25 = -2.1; 7.38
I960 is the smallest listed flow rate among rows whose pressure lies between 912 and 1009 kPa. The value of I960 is 7.23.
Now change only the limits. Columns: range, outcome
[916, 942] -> 7.73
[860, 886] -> 3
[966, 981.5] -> 7.35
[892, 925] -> 7.16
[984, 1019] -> 7.26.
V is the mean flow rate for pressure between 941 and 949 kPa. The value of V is 7.72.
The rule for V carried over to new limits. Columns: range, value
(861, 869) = 3.62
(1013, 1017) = 7.37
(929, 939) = 8.02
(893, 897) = 7.34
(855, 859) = 3.69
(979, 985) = 8.08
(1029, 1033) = 7.51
